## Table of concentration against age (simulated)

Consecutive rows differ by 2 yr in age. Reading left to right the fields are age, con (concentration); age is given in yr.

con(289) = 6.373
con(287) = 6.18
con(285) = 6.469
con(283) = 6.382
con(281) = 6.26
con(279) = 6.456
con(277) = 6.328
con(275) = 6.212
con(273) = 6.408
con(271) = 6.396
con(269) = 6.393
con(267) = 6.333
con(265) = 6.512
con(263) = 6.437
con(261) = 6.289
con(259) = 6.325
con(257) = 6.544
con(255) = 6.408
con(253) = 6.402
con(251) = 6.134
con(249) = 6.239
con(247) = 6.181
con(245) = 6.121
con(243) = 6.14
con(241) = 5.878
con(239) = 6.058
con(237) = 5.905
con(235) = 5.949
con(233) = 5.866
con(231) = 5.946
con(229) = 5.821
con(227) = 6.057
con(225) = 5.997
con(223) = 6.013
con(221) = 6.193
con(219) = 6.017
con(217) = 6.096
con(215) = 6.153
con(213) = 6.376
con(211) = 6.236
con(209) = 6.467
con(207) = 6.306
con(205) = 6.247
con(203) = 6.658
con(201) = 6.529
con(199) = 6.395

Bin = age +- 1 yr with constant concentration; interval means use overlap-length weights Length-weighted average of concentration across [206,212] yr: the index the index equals 6.34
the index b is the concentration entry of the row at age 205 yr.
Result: 6.247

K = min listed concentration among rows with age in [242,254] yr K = 6.121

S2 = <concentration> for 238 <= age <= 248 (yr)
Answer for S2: 6.08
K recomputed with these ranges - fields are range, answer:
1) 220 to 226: 5.997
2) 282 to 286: 6.382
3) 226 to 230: 5.821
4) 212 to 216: 6.153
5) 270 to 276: 6.212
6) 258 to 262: 6.289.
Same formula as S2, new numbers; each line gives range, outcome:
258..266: 6.39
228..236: 5.9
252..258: 6.45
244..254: 6.22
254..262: 6.39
